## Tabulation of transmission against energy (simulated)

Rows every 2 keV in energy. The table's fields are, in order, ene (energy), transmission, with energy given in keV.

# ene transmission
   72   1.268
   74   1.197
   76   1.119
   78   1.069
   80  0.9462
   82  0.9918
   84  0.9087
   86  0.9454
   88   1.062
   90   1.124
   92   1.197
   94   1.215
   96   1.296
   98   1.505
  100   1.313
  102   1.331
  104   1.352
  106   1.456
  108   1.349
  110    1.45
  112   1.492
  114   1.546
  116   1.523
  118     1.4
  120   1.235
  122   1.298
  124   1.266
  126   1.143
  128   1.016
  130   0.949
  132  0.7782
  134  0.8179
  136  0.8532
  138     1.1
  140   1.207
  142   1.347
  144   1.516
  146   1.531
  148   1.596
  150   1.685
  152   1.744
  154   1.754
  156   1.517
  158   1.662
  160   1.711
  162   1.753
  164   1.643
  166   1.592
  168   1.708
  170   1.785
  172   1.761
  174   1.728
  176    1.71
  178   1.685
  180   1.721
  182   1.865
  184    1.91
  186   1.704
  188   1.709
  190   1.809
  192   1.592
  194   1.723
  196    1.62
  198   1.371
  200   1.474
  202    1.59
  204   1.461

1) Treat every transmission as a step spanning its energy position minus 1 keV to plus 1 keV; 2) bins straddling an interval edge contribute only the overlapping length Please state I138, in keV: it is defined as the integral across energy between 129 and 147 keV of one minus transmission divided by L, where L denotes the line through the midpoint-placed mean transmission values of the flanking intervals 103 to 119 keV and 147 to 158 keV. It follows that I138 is 5.3 keV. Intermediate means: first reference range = 1.45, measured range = 1.12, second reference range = 1.66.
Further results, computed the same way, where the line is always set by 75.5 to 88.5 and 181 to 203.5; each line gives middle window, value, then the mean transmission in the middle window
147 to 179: -4.4 keV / 1.69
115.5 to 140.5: 3.1 keV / 1.11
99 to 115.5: -3.7 keV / 1.41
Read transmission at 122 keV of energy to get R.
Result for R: 1.298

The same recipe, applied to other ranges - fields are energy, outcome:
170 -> 1.785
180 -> 1.721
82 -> 0.9918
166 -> 1.592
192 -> 1.592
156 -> 1.517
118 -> 1.4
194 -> 1.723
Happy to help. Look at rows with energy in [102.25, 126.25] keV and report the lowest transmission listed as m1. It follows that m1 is 1.143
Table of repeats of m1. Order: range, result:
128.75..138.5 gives 0.7782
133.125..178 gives 0.8179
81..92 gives 0.9087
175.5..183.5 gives 1.685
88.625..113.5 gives 1.124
